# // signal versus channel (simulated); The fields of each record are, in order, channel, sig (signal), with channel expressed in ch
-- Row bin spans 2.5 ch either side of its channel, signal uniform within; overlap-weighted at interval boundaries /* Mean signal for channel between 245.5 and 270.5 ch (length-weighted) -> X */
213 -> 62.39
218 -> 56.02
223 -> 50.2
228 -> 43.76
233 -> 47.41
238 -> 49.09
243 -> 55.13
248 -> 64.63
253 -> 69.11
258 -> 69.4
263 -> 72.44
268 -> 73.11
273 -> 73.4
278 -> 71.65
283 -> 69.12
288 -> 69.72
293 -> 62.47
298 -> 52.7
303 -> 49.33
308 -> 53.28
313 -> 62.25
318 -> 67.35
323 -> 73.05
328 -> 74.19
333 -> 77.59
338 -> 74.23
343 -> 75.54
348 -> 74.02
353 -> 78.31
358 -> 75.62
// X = 69.7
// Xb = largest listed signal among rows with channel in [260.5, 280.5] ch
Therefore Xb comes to 73.4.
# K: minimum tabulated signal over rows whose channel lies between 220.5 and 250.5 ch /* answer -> 43.76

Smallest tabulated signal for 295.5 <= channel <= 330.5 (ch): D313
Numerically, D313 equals 49.33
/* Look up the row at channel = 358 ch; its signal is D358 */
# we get 75.62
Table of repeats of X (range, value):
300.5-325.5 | 61.1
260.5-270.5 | 72.8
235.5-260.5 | 61.5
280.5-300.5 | 63.5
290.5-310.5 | 54.4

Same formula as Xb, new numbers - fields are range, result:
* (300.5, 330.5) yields 74.19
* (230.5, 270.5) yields 73.11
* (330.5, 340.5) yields 77.59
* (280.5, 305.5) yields 69.72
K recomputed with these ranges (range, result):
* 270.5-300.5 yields 52.7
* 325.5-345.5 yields 74.19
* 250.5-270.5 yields 69.11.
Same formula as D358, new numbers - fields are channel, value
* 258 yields 69.4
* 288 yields 69.72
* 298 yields 52.7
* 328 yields 74.19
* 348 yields 74.02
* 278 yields 71.65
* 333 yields 77.59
